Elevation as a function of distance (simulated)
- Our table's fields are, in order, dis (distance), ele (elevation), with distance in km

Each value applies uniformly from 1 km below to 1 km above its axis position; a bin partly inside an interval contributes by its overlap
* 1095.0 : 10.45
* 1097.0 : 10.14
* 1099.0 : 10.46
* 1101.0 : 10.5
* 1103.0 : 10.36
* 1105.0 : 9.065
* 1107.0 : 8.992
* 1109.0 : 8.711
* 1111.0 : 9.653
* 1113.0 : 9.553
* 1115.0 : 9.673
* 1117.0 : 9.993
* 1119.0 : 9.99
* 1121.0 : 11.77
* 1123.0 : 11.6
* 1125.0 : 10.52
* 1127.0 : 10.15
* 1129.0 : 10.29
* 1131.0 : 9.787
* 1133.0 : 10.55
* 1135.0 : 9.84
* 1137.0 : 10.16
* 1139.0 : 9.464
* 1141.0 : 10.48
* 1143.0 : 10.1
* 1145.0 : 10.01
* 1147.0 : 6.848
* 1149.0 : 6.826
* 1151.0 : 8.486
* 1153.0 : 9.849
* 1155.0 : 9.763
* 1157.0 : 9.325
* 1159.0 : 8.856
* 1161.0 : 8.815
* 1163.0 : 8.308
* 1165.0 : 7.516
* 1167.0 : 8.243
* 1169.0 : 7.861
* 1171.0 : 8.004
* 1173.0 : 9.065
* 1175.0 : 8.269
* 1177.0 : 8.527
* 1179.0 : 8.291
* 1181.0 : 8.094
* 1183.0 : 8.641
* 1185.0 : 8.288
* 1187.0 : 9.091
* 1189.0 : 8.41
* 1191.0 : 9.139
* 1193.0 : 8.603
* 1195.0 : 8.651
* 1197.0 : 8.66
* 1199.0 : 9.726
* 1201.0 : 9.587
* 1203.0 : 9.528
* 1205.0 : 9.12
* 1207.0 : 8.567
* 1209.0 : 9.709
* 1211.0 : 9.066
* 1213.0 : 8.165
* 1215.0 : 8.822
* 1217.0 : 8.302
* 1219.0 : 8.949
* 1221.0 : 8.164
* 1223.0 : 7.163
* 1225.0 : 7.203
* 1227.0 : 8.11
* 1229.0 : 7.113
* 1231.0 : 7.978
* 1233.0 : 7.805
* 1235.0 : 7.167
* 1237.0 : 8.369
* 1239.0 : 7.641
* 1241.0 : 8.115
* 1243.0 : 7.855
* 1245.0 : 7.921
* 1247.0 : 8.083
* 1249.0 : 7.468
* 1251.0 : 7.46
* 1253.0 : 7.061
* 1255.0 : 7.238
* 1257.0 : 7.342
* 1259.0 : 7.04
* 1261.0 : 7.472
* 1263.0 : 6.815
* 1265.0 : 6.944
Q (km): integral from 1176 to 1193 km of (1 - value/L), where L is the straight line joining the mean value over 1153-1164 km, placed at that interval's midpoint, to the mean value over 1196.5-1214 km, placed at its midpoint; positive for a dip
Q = 1.0 km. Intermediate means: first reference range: 9.09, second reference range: 9.14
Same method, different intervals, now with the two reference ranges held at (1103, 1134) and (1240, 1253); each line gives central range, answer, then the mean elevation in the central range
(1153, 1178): 1.6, 8.6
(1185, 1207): -0.9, 8.99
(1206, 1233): 0.0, 8.24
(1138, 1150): 0.8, 8.95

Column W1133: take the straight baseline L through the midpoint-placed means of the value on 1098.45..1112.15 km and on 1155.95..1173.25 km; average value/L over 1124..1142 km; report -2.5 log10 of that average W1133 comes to -0.120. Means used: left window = 9.65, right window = 8.42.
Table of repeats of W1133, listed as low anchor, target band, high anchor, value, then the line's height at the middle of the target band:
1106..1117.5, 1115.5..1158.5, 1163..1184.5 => -0.10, 8.94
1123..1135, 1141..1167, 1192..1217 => 0.13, 9.89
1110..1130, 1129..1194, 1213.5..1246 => 0.06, 9.41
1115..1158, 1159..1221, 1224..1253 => 0.00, 8.7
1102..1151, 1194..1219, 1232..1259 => -0.08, 8.32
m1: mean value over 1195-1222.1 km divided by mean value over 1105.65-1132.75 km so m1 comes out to 0.89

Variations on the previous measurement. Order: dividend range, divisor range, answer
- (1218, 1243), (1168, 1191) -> 0.93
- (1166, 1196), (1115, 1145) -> 0.82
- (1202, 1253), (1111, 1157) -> 0.83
